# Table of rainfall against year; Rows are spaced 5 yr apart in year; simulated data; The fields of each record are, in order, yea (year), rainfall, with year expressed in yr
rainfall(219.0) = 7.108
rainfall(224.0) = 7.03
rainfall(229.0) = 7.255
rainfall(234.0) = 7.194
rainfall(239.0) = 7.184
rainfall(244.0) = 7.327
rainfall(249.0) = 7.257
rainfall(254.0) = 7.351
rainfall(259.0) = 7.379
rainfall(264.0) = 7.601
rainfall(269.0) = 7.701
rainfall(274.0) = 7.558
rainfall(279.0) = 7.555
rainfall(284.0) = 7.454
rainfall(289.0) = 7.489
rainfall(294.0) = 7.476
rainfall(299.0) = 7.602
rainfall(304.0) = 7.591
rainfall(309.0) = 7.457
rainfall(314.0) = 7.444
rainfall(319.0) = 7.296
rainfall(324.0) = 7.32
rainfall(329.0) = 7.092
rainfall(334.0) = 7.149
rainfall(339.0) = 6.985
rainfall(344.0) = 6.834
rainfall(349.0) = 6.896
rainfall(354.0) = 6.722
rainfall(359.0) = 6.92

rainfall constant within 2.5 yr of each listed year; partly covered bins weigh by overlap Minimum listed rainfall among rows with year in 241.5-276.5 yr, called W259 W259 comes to 7.257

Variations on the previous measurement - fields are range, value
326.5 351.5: 6.834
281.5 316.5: 7.444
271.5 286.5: 7.454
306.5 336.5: 7.092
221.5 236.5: 7.03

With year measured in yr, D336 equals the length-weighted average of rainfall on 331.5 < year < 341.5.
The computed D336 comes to 7.07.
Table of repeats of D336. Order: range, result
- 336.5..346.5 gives 6.91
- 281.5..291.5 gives 7.47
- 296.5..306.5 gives 7.6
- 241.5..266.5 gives 7.38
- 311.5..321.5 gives 7.37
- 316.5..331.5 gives 7.24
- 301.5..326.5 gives 7.42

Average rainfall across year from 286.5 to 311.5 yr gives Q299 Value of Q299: 7.52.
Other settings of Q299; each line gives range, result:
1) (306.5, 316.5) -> 7.45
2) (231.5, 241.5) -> 7.19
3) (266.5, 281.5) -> 7.6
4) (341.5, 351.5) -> 6.87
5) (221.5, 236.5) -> 7.16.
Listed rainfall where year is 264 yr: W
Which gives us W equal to 7.601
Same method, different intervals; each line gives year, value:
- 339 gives 6.985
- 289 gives 7.489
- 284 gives 7.454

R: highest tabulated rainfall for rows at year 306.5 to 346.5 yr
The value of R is 7.457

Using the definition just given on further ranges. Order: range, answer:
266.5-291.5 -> 7.701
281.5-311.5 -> 7.602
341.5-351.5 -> 6.896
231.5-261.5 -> 7.379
